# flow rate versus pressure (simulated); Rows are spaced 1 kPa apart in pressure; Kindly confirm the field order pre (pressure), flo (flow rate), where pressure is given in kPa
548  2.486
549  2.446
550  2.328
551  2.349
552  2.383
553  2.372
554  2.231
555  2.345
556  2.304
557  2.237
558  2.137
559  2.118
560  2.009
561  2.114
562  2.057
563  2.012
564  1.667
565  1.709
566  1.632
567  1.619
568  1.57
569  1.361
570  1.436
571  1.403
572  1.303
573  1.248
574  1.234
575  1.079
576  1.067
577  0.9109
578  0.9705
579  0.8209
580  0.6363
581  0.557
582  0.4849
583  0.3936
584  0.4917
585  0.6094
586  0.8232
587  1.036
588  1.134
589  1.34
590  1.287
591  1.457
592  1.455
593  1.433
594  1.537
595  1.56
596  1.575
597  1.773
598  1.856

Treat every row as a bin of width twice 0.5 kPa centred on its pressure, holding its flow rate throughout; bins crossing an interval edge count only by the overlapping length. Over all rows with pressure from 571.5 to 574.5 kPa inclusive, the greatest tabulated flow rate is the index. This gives 1.303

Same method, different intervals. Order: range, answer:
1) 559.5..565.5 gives 2.114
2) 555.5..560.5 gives 2.304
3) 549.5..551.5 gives 2.349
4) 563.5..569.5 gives 1.709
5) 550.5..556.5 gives 2.383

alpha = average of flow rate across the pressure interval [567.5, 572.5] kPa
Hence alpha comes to 1.41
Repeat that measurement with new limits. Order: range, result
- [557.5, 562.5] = 2.09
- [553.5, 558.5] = 2.25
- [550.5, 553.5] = 2.37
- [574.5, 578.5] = 1.01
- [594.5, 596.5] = 1.57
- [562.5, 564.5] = 1.84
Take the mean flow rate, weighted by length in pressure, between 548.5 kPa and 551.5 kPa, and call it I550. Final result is 2.37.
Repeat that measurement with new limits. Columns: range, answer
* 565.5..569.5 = 1.55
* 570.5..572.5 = 1.35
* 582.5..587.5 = 0.671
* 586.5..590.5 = 1.2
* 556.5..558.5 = 2.19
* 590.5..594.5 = 1.47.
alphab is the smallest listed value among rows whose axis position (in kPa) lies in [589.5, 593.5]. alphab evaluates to 1.287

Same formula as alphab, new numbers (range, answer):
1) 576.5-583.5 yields 0.3936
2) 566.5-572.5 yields 1.303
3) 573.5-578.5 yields 0.9109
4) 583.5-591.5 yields 0.4917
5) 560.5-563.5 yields 2.012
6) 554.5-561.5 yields 2.009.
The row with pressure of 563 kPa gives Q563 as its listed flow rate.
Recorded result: 2.012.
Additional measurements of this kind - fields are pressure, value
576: 1.067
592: 1.455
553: 2.372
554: 2.231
